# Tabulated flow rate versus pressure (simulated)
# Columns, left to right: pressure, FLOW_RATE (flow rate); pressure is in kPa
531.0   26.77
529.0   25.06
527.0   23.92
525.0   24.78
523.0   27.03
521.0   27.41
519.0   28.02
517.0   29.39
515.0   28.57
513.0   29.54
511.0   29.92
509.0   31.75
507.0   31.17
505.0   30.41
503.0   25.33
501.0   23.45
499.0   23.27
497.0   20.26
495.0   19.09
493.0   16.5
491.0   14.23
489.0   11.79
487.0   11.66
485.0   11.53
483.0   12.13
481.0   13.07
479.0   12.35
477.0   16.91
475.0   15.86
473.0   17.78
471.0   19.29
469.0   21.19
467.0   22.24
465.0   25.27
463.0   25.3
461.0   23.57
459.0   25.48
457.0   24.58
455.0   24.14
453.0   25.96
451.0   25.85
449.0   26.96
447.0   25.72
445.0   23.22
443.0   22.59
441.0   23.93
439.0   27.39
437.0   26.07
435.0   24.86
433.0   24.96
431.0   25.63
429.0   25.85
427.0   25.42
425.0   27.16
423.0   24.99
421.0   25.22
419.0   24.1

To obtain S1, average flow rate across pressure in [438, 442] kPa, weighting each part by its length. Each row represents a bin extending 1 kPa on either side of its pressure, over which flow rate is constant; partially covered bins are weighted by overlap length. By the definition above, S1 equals 25.7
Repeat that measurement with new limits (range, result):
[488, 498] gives 16.4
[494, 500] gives 20.9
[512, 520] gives 28.9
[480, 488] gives 12.1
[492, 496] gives 17.8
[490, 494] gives 15.4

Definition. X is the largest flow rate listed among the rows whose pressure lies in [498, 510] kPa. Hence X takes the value 31.75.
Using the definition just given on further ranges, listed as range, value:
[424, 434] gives 27.16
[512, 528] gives 29.54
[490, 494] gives 16.5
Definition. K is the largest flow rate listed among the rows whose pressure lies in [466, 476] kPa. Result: 22.24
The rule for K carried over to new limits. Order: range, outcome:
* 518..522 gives 28.02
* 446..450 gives 26.96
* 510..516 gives 29.92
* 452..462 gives 25.96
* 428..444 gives 27.39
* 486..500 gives 23.27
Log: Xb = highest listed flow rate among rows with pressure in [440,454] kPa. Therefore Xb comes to 26.96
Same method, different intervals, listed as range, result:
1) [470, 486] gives 19.29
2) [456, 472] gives 25.48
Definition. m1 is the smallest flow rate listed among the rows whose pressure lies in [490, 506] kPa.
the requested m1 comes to 14.23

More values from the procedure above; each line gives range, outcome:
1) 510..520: 28.02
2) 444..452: 23.22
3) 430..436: 24.86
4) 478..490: 11.53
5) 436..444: 22.59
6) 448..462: 23.57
